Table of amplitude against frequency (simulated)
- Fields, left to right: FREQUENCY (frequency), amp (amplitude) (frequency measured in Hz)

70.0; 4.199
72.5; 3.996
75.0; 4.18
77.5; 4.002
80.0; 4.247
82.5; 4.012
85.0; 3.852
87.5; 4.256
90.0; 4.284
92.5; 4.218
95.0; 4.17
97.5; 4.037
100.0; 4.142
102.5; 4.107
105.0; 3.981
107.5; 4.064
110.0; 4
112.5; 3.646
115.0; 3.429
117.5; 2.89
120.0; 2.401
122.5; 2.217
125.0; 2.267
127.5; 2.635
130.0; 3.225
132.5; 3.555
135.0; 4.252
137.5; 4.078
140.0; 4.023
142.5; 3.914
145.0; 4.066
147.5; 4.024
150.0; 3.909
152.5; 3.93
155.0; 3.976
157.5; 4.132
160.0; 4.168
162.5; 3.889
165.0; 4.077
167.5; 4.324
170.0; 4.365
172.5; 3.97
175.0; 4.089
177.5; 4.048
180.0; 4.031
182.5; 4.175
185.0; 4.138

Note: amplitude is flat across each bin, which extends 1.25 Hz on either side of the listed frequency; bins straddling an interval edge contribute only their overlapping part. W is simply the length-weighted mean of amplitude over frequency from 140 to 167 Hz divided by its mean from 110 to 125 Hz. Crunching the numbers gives 1.36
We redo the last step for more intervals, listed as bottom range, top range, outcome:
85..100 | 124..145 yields 0.85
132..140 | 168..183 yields 1.03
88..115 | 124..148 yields 0.89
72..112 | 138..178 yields 0.99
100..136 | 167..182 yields 1.23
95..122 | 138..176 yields 1.11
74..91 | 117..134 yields 0.67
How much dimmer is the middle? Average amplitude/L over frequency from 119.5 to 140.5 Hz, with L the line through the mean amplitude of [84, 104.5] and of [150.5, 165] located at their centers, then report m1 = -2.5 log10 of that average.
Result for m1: 0.27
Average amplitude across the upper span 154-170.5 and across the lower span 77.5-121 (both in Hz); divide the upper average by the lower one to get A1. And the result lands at 1.1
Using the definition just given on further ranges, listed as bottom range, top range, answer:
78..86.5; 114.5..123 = 0.67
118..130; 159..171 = 1.66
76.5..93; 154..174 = 1.00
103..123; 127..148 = 1.11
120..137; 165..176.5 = 1.38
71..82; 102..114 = 0.96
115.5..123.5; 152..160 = 1.56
